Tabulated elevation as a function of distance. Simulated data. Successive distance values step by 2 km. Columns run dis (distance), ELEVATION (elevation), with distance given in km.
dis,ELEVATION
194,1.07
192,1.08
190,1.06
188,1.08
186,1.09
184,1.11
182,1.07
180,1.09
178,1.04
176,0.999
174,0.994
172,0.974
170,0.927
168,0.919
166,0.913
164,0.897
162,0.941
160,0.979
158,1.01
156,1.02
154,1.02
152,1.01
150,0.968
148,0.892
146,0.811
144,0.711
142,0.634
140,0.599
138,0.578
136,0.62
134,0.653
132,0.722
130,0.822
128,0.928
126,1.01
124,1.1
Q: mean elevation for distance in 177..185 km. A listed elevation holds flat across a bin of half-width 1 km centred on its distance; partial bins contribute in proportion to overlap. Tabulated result 1.08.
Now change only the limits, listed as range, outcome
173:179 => 1.01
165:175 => 0.945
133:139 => 0.617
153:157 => 1.02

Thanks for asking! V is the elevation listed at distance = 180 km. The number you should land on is 1.09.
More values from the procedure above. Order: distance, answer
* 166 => 0.913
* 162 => 0.941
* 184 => 1.11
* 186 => 1.09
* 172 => 0.974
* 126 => 1.01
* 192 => 1.08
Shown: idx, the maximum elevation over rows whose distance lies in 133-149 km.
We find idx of 0.892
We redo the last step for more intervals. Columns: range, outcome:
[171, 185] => 1.11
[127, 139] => 0.928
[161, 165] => 0.941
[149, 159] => 1.02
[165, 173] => 0.974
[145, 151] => 0.968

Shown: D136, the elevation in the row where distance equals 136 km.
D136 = 0.62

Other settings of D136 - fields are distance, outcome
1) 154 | 1.02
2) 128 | 0.928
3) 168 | 0.919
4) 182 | 1.07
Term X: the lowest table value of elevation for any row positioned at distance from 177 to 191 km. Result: 1.04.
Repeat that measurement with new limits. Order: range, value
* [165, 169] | 0.913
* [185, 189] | 1.08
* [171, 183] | 0.974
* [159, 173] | 0.897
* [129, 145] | 0.578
